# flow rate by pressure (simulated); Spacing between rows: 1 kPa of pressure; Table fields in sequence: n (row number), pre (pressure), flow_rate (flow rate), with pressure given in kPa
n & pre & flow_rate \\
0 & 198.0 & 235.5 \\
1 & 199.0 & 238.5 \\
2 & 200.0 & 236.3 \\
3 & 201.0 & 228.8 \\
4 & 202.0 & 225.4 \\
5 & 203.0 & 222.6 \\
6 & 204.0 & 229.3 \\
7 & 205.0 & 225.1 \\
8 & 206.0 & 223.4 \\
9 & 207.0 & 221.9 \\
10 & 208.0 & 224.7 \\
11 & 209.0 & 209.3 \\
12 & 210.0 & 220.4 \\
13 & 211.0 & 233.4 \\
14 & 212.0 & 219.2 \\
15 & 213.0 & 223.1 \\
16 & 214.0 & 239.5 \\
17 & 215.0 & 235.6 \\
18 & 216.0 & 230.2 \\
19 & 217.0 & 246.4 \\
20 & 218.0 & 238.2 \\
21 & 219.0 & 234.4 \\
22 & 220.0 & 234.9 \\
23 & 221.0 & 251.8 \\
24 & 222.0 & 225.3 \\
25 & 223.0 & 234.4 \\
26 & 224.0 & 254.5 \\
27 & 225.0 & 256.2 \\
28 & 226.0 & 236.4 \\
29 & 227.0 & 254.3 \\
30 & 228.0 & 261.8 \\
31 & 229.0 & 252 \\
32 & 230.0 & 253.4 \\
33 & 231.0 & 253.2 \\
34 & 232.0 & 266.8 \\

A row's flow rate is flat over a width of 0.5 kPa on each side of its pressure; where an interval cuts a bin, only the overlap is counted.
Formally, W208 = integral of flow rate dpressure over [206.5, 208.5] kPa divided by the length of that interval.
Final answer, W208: 223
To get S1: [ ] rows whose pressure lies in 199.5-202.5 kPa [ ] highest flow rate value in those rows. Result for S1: 236.3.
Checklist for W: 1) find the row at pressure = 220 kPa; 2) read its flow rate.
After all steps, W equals 234.9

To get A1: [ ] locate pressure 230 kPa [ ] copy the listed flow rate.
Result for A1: 253.4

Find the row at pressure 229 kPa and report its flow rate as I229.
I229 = 252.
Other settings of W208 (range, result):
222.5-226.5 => 245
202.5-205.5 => 226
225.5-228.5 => 251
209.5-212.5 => 224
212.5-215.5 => 233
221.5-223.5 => 230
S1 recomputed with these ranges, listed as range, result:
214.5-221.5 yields 251.8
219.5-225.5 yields 256.2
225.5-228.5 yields 261.8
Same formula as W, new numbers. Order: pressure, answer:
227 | 254.3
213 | 223.1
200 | 236.3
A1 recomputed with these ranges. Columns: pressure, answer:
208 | 224.7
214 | 239.5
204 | 229.3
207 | 221.9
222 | 225.3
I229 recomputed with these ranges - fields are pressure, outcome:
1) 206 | 223.4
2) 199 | 238.5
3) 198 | 235.5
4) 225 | 256.2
